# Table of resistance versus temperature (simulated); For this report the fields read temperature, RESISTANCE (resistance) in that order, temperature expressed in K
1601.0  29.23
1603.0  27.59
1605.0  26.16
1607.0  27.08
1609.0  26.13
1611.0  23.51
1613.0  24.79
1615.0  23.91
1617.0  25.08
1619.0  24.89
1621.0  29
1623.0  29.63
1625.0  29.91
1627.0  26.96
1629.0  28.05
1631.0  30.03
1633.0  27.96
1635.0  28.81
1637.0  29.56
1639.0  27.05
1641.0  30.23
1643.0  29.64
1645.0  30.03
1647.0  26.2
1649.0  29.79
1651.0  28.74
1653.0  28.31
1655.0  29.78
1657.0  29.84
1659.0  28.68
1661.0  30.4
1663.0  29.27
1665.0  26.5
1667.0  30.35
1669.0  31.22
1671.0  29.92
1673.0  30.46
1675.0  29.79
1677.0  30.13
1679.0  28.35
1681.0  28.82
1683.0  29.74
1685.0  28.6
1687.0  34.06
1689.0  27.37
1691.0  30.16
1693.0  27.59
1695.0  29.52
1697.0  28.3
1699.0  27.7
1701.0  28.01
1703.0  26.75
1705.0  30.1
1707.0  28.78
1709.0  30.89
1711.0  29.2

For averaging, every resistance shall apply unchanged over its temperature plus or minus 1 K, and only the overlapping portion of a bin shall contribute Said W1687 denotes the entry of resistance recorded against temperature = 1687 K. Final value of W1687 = 34.06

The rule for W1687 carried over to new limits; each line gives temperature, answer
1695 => 29.52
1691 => 30.16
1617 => 25.08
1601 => 29.23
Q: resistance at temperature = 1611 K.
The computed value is 23.51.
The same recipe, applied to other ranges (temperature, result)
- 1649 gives 29.79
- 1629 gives 28.05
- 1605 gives 26.16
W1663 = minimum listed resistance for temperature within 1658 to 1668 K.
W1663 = 26.5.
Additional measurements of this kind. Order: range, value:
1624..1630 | 26.96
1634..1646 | 27.05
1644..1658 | 26.2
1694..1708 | 26.75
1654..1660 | 28.68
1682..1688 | 28.6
